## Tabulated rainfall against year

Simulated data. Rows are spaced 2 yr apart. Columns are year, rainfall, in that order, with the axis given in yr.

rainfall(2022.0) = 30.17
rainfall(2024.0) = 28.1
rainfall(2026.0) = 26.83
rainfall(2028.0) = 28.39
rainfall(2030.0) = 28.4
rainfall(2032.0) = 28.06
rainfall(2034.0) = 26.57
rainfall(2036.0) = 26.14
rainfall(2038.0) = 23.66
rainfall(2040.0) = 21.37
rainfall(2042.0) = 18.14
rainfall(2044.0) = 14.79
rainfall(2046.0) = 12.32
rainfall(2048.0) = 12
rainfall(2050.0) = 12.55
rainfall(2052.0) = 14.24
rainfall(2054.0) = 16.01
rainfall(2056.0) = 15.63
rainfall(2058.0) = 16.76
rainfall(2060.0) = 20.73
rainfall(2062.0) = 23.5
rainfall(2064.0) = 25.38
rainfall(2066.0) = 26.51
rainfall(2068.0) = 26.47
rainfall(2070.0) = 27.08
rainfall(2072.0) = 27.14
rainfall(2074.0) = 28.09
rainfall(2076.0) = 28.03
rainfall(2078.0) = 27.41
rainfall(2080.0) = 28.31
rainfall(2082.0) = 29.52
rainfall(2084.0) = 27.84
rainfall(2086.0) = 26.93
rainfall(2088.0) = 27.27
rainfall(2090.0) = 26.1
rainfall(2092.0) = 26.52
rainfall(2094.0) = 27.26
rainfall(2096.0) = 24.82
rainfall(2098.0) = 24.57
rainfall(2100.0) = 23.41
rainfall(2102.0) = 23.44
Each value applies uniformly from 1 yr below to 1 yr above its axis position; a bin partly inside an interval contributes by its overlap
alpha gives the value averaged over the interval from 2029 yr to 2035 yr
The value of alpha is 27.7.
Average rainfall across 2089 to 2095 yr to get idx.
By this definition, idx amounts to 26.6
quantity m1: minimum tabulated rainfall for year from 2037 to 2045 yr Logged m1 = 14.79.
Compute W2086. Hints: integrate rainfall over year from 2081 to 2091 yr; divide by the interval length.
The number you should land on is 27.5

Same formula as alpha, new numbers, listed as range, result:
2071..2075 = 27.6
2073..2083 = 28.3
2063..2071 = 26.4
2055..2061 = 17.7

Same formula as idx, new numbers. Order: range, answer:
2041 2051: 14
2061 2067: 25.1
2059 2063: 22.1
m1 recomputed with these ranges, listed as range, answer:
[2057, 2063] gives 16.76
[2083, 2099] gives 24.57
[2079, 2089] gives 26.93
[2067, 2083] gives 26.47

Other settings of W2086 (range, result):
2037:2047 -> 18.1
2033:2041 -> 24.4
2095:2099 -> 24.7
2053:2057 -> 15.8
